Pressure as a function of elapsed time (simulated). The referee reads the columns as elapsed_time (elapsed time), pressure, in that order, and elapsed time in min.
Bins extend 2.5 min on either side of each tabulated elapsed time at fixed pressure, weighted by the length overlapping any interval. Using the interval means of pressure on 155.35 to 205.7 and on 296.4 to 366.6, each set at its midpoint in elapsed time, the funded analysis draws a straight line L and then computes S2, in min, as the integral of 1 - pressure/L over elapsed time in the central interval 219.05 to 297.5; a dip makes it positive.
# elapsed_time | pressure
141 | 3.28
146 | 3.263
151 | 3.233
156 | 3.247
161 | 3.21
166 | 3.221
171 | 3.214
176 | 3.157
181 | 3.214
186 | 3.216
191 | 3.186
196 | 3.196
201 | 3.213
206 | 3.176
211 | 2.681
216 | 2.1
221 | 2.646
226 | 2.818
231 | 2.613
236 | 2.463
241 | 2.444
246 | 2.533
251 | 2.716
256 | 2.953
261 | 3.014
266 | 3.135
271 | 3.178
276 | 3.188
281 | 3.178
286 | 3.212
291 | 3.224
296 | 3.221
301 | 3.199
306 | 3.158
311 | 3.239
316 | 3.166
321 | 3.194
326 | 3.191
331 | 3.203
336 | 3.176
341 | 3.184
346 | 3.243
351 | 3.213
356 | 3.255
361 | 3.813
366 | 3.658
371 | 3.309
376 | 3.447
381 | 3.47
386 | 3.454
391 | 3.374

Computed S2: 8.0 min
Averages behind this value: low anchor 3.2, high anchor 3.27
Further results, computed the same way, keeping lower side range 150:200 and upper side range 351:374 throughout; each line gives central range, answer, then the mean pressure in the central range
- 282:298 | 0.74 min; 3.22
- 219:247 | 5.98 min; 2.59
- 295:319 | 1.42 min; 3.2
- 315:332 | 1.15 min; 3.19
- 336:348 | 0.84 min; 3.2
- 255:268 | 1.14 min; 3.04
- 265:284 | 1.00 min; 3.17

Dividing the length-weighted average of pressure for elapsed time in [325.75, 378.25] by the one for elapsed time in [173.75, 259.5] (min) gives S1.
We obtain 1.17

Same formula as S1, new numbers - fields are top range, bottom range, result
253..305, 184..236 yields 1.10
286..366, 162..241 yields 1.11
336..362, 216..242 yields 1.29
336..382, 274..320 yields 1.06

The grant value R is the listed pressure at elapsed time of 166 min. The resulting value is 3.221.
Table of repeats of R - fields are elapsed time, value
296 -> 3.221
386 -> 3.454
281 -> 3.178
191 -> 3.186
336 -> 3.176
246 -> 2.533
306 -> 3.158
